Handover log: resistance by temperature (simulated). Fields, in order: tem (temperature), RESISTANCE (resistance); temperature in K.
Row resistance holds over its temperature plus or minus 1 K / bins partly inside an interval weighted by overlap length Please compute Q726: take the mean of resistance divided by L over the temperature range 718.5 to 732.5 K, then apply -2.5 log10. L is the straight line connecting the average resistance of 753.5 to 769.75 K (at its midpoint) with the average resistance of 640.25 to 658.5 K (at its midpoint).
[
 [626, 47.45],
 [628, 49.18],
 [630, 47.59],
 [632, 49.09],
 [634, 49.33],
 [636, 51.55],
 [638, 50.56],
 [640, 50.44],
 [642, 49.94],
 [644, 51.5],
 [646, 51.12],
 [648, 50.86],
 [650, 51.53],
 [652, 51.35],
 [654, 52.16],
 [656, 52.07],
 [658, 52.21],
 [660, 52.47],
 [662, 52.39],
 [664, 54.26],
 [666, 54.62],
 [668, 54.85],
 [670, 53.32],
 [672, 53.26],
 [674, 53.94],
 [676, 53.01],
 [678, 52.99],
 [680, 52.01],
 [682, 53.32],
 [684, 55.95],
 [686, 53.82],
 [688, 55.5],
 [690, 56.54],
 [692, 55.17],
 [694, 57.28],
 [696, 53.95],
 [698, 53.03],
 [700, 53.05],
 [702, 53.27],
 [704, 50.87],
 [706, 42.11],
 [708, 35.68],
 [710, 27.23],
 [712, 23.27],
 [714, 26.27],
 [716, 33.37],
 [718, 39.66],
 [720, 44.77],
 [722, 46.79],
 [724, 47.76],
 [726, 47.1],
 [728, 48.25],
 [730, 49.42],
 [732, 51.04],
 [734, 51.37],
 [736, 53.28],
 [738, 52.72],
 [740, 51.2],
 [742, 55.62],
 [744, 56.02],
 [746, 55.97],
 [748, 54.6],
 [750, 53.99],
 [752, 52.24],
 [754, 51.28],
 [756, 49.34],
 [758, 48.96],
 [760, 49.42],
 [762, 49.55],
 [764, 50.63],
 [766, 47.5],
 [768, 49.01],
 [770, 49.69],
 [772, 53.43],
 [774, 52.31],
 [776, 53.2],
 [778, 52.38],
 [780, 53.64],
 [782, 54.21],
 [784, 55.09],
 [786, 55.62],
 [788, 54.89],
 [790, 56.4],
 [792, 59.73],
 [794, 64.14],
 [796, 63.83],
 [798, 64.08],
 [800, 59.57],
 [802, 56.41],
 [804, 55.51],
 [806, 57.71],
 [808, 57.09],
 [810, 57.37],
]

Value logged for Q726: 0.06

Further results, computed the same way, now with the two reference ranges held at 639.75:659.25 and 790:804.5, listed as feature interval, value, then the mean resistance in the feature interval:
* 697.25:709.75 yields 0.171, 46.7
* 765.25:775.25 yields 0.163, 50.5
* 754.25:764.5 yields 0.170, 49.7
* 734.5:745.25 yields 0.062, 53.7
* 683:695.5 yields -0.037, 55.6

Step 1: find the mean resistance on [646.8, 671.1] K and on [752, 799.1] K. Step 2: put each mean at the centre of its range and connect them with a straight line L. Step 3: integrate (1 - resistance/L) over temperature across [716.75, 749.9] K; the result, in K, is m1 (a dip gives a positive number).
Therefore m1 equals 1.9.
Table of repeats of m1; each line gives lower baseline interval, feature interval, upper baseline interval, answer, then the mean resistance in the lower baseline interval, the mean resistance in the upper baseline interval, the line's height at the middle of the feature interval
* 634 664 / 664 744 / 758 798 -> 5.3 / 51.5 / 54.1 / 52.6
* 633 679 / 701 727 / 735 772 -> 6.0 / 52.2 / 51.8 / 51.9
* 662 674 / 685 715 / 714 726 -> 0.1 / 53.9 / 41.5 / 46.3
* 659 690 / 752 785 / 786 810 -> 3.6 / 53.8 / 58.8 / 57.6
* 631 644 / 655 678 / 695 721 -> -3.3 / 50.3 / 41.3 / 46.6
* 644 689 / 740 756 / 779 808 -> 0.7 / 53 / 57.9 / 56.1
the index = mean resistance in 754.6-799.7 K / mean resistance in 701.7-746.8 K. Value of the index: 1.20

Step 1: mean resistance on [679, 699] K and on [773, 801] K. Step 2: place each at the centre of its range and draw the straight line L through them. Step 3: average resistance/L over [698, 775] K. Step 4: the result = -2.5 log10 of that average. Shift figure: 0.17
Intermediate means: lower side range 54.7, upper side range 57.1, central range 47.7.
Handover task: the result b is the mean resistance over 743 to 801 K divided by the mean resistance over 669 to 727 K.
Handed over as 1.1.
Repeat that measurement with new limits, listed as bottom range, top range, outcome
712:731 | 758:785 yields 1.24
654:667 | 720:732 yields 0.90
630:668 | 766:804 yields 1.08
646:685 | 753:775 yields 0.95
